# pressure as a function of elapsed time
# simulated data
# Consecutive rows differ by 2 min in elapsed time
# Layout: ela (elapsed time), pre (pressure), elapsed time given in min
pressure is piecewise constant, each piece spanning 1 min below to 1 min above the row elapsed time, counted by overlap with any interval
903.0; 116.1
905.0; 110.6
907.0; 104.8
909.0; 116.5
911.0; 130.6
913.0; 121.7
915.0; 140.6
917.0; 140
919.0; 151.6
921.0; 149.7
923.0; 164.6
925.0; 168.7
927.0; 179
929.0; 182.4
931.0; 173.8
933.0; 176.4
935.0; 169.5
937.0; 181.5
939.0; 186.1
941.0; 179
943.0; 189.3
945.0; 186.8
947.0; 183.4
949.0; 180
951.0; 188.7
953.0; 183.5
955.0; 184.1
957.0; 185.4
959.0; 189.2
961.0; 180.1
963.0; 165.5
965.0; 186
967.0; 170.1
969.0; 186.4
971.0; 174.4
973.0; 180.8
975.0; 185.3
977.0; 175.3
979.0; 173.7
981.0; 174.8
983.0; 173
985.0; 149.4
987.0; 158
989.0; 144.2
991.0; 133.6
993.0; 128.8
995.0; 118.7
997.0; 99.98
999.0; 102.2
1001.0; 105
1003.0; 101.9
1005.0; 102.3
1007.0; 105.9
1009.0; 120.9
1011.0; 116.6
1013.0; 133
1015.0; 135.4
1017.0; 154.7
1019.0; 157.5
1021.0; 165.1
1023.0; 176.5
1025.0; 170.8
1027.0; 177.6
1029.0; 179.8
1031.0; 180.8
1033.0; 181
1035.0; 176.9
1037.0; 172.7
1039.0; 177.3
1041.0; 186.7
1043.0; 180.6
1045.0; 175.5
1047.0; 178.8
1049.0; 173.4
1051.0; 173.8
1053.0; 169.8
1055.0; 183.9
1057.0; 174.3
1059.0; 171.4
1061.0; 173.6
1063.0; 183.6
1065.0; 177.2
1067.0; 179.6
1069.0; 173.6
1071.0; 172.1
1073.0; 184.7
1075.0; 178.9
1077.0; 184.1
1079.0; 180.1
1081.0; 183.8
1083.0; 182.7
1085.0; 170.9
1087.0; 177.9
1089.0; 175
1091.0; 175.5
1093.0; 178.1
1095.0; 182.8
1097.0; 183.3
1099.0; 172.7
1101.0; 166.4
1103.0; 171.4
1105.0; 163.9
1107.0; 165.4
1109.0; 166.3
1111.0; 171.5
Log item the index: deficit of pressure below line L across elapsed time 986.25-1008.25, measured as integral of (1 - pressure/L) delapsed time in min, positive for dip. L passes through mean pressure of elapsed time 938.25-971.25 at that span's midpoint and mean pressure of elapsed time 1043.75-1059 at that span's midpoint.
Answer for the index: 7.6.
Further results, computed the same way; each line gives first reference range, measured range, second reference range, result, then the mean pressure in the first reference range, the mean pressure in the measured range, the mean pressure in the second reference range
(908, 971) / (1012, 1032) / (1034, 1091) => 1.4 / 170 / 163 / 178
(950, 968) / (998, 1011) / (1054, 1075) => 5.2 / 181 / 107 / 177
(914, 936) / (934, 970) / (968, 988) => -2.9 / 163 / 182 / 173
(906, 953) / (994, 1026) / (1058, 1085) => 8.0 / 163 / 129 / 179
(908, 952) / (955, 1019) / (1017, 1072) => 7.8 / 165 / 149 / 175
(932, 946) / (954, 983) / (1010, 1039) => -0.7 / 181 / 179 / 163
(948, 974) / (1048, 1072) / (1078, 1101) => 0.4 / 181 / 176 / 178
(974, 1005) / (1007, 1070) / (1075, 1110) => -4.2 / 140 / 168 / 175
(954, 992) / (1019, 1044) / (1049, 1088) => -0.1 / 172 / 176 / 178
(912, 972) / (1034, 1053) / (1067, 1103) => -0.1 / 173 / 177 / 178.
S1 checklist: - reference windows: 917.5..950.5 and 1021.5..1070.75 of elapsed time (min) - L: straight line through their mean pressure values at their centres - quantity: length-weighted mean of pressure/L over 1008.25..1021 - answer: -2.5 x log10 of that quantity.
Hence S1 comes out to 0.26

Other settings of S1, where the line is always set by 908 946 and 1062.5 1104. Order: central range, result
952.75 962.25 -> -0.12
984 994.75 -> 0.19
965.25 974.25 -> -0.08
